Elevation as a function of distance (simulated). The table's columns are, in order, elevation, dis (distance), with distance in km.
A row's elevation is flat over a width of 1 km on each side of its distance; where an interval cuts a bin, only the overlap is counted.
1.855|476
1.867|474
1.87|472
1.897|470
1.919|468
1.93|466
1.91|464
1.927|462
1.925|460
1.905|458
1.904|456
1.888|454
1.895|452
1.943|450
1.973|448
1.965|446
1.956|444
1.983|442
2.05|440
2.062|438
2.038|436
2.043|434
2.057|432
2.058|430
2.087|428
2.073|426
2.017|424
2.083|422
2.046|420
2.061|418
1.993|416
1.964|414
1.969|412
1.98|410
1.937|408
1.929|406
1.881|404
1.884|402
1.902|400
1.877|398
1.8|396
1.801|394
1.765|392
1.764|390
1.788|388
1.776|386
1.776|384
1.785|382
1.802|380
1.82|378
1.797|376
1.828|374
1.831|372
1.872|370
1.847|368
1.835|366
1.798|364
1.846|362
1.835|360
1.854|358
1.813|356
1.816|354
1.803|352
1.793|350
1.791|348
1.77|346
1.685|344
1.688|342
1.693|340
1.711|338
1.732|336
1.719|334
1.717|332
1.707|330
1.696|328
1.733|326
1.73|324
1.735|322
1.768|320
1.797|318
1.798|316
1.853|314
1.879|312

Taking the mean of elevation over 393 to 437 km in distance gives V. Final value 1.98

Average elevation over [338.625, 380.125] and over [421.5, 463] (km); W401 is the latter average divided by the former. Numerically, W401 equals 1.11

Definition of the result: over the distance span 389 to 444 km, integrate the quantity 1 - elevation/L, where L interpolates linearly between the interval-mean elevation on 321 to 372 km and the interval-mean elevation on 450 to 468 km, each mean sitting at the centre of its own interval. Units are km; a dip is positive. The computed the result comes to -3.2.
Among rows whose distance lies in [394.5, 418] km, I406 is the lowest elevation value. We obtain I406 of 1.8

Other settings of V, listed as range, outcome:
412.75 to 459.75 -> 2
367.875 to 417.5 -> 1.86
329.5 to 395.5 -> 1.78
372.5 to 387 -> 1.8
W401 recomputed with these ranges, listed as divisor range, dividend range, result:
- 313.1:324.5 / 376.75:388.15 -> 1.01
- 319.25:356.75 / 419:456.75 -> 1.15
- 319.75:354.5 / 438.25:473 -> 1.11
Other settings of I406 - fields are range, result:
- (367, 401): 1.764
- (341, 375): 1.685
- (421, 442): 1.983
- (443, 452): 1.895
